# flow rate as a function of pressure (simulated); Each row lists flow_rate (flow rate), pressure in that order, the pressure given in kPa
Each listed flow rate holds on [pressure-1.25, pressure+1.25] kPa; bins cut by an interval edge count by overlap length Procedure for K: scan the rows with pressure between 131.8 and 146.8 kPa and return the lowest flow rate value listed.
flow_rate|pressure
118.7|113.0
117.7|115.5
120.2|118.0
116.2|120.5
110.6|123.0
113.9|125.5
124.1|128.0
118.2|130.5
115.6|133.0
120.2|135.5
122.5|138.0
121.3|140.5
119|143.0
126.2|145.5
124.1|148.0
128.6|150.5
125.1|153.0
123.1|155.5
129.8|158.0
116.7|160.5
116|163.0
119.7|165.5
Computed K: 115.6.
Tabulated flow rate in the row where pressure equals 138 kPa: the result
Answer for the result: 122.5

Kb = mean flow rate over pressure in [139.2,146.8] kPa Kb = 122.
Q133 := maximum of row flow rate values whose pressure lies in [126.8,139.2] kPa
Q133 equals 124.1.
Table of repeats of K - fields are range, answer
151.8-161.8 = 116.7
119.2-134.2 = 110.6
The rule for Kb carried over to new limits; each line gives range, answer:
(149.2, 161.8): 125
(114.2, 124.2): 116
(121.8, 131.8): 117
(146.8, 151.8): 126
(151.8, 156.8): 124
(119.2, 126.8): 114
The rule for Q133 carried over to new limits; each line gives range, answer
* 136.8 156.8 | 128.6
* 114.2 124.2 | 120.2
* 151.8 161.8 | 129.8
